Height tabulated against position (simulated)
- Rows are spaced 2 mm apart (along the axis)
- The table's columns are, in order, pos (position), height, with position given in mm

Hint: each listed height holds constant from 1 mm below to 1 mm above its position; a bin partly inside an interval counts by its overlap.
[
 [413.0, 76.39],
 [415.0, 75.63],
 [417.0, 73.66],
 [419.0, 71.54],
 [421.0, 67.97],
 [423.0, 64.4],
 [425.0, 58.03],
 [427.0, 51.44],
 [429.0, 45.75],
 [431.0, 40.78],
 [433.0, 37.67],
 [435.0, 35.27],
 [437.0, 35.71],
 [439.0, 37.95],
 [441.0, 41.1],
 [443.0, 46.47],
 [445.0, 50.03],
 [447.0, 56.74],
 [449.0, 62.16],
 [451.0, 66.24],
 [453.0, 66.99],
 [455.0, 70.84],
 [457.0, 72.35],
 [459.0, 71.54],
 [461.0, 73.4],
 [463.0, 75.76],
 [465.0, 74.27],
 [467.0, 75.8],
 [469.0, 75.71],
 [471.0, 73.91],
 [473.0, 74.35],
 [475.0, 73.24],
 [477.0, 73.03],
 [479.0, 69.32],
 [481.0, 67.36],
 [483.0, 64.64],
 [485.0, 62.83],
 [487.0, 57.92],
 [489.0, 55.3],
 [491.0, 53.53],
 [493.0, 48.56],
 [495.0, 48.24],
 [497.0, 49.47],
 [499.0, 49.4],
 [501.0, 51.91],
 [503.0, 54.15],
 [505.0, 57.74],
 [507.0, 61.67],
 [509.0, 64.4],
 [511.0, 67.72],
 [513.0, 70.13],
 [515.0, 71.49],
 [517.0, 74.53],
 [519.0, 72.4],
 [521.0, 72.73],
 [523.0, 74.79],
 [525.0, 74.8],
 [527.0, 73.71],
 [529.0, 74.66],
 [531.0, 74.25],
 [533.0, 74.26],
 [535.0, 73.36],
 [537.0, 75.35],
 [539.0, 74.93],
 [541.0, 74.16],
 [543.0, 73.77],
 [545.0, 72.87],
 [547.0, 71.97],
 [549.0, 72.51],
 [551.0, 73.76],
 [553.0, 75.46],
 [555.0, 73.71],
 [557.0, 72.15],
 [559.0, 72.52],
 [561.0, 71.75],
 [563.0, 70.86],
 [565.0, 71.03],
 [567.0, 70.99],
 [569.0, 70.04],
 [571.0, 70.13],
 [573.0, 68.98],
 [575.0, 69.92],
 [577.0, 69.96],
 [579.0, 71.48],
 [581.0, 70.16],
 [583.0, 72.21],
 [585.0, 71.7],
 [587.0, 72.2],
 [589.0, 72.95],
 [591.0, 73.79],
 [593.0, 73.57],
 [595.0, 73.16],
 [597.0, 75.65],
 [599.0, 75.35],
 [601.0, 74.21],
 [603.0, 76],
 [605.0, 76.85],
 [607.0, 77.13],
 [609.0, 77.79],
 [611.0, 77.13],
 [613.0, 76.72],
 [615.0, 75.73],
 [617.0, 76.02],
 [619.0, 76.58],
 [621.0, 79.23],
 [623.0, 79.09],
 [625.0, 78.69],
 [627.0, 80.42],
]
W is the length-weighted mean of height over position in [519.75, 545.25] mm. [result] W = 74.1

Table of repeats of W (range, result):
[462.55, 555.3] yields 68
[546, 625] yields 73.7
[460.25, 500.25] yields 64.7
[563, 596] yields 71.4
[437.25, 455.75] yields 54.4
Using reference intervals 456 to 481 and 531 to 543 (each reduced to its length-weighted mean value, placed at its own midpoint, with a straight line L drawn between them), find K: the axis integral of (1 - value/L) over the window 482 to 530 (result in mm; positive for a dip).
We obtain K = 7.22 mm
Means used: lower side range 73.3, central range 62.8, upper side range 74.3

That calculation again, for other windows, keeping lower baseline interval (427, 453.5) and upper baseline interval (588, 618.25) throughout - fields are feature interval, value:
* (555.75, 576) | -0.5 mm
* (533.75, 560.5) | -3.1 mm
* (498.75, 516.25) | -0.7 mm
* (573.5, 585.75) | 0.1 mm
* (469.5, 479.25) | -3.6 mm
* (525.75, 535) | -1.6 mm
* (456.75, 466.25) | -4.1 mm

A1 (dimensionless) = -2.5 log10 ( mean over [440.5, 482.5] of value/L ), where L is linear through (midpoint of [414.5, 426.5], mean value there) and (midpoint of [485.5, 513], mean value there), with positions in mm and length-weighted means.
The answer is -0.10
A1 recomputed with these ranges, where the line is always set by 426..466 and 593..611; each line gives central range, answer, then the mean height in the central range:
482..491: 0.03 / 59.4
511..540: -0.12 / 73.5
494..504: 0.23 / 50.6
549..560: -0.06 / 73.4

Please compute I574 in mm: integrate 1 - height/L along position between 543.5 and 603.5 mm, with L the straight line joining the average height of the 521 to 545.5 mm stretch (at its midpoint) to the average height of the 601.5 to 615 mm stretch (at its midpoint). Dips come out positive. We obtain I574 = 2.6 mm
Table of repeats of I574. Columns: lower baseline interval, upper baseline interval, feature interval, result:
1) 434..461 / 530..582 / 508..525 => -1.3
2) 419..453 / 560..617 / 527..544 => -2.3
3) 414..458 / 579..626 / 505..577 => -4.0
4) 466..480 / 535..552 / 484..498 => 3.8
